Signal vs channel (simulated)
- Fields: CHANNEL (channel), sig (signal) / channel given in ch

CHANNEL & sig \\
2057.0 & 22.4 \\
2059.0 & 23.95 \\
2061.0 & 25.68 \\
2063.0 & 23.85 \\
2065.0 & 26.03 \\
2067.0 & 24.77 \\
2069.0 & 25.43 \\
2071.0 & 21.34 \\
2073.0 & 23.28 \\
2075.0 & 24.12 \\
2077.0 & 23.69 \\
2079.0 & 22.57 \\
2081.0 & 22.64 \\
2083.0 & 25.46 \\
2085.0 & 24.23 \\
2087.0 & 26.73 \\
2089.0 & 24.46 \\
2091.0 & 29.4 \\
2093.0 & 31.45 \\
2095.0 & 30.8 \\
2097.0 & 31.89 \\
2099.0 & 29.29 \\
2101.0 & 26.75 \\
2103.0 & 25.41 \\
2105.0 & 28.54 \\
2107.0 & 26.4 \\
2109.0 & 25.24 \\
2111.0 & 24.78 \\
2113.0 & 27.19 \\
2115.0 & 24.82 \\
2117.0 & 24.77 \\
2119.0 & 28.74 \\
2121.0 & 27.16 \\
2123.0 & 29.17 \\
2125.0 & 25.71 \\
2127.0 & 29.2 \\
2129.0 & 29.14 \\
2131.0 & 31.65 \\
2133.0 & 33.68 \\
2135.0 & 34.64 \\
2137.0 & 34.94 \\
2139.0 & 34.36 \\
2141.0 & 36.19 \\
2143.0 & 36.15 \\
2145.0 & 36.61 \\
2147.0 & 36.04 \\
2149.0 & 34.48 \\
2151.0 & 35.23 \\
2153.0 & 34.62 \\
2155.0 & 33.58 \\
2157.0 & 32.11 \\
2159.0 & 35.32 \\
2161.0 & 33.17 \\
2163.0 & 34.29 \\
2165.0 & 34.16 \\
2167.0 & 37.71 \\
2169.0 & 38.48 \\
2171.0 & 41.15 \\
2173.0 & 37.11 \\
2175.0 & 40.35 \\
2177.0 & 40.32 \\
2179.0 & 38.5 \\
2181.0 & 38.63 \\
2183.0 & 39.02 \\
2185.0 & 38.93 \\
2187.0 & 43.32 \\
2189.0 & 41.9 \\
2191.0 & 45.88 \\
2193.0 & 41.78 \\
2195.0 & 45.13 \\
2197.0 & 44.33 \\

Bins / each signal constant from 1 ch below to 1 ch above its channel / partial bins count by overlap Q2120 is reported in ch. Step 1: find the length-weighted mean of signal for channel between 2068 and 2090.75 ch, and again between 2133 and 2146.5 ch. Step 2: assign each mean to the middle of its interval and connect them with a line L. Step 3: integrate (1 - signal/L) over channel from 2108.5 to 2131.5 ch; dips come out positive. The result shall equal 3.2 ch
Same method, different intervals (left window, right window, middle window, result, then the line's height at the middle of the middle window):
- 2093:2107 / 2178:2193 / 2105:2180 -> 4.6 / 34.8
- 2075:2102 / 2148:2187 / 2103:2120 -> 2.0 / 29.7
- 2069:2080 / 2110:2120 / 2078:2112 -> -3.0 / 24.7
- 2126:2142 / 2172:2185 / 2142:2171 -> 0.5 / 36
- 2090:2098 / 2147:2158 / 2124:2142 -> 0.5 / 33.1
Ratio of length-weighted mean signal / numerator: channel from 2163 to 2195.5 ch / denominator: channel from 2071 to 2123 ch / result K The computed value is 1.5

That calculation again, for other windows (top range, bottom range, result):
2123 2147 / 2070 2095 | 1.31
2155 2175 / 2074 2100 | 1.35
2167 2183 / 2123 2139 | 1.25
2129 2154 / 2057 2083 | 1.45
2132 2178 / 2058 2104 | 1.39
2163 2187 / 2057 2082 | 1.62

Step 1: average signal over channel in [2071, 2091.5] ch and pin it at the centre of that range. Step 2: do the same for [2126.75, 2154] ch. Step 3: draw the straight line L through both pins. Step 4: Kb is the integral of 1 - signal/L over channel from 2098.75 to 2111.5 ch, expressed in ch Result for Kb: 0.8 ch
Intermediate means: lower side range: 24.4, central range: 26.5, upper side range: 34.2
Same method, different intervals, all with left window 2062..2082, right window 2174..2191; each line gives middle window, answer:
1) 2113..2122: 1.2 ch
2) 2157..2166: 0.8 ch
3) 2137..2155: -0.2 ch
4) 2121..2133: 1.1 ch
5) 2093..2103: -0.6 ch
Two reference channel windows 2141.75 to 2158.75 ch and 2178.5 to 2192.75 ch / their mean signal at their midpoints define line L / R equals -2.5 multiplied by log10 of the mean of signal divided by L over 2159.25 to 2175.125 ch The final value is 0.03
